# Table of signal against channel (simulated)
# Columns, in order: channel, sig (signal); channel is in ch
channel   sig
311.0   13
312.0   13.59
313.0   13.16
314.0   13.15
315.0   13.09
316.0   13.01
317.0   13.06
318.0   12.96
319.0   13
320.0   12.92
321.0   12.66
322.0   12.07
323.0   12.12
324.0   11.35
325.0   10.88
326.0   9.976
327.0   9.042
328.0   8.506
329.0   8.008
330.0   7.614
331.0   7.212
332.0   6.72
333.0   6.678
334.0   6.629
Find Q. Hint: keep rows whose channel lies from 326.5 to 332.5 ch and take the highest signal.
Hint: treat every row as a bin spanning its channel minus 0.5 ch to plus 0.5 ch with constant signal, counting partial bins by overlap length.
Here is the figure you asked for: 9.042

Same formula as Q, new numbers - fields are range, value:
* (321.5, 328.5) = 12.12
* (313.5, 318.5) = 13.15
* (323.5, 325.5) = 11.35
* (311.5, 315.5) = 13.59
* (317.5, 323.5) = 13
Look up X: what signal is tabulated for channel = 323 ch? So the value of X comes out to 12.12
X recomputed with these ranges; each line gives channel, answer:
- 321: 12.66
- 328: 8.506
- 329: 8.008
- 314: 13.15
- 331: 7.212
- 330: 7.614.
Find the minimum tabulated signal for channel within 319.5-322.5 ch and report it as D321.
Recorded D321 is 12.07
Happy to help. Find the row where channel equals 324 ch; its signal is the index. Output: 11.35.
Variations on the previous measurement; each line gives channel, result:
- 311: 13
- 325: 10.88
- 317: 13.06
